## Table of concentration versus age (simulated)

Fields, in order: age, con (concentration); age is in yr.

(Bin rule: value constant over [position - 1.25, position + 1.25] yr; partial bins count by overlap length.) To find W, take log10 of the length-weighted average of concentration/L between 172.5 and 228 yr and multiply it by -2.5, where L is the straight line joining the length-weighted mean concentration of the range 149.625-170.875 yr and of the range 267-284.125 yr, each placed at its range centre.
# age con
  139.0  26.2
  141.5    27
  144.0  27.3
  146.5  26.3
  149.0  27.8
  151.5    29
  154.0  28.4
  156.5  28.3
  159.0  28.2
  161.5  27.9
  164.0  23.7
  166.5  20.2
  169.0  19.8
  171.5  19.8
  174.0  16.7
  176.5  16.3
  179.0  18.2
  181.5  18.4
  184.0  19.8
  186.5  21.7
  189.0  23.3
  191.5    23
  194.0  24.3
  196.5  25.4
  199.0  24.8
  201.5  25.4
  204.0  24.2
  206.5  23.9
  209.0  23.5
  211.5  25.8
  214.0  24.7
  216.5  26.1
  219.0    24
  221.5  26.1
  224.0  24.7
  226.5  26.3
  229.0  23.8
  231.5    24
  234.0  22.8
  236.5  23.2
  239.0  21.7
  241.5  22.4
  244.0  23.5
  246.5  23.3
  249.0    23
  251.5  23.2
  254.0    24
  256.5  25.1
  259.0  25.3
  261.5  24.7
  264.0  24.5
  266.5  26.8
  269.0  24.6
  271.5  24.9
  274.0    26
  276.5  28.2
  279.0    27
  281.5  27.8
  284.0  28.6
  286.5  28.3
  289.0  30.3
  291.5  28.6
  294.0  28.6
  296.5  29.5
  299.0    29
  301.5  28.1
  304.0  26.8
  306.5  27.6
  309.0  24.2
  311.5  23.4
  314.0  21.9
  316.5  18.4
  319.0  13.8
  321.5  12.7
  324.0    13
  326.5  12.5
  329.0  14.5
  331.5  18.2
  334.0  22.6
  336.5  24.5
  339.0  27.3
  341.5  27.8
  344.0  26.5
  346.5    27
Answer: 0.13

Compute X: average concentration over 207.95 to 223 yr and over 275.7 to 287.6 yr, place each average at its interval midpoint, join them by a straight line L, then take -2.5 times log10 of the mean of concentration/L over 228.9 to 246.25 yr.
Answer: 0.13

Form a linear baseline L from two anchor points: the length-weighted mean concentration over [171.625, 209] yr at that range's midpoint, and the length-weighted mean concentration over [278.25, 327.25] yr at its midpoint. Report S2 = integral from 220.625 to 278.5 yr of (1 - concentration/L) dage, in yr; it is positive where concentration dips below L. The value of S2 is -3.6 yr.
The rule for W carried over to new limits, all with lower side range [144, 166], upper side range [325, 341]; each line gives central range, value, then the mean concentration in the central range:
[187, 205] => 0.058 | 24.2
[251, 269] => -0.081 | 24.9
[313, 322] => 0.227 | 16.9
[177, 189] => 0.304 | 19.7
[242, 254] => 0.012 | 23.3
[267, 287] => -0.198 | 26.9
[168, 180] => 0.411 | 18.1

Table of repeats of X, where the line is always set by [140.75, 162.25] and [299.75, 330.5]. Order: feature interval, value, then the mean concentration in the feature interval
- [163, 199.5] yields 0.25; 20.9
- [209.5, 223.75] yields -0.02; 25.2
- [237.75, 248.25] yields 0.03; 22.7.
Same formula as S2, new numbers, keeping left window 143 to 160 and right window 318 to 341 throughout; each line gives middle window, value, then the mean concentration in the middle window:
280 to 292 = -4.8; 28.7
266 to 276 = -2.1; 25.7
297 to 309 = -5.0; 27.6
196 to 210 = 0.3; 24.5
